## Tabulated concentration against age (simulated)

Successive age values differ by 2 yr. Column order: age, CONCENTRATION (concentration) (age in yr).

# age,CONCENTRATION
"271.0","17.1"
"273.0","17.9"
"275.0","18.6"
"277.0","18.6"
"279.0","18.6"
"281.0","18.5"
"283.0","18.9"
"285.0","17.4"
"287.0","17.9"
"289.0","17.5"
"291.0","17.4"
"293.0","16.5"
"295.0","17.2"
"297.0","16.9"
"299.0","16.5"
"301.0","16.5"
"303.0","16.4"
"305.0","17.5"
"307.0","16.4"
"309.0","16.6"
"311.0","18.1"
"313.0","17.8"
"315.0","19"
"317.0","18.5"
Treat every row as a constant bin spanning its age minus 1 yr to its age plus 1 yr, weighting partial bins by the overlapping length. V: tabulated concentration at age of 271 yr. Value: 17.1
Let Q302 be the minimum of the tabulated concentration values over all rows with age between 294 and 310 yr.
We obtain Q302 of 16.4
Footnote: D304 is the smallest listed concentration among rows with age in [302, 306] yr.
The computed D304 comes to 16.4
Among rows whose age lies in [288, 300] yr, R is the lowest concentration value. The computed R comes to 16.5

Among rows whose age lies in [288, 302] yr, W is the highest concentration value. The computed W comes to 17.5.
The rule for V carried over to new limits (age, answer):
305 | 17.5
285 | 17.4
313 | 17.8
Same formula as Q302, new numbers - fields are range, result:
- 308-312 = 16.6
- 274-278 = 18.6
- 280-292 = 17.4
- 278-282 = 18.5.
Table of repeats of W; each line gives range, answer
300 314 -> 18.1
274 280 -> 18.6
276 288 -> 18.9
